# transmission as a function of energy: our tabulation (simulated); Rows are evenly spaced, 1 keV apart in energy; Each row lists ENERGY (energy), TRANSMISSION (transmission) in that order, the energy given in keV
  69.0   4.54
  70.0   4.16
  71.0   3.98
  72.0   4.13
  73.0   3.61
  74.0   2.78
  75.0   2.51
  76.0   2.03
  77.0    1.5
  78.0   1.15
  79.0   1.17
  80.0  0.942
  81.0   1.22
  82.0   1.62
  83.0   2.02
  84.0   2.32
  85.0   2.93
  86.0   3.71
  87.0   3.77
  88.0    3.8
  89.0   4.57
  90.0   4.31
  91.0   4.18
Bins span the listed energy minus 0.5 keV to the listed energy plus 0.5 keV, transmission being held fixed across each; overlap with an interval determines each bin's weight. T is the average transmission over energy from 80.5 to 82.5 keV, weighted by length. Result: 1.42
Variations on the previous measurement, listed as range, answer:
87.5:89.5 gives 4.19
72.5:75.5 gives 2.97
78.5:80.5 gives 1.06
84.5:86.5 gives 3.32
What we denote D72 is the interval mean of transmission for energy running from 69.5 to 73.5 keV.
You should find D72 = 3.97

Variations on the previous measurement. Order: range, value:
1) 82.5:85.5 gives 2.42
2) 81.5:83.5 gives 1.82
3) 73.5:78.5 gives 1.99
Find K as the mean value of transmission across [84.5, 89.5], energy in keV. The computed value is 3.76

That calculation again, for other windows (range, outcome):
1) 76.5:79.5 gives 1.27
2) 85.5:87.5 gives 3.74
